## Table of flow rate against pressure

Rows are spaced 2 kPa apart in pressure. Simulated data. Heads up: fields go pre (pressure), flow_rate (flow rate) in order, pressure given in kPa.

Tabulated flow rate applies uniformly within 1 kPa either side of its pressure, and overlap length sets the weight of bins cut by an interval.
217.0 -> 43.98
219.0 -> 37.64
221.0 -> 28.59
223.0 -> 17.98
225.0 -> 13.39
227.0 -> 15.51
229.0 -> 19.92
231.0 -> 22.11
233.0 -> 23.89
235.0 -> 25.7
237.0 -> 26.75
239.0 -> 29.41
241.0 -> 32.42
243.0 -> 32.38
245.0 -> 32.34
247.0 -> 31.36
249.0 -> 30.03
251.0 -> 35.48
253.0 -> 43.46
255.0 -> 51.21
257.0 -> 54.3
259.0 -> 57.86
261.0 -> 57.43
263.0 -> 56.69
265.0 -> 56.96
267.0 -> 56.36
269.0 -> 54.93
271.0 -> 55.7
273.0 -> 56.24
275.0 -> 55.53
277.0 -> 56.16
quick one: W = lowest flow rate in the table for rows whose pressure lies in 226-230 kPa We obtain 15.51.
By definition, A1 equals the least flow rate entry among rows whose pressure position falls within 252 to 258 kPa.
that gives 43.46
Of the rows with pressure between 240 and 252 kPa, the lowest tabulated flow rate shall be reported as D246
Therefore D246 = 30.03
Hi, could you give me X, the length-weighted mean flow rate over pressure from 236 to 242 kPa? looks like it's 29.5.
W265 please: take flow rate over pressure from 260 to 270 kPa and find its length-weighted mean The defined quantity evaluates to 56.5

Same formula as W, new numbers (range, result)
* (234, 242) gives 25.7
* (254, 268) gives 51.21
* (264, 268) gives 56.36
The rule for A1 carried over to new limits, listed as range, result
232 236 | 23.89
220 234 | 13.39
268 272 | 54.93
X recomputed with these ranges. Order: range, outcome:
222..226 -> 15.7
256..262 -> 56.5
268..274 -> 55.6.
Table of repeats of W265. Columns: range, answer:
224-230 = 16.3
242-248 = 32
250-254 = 39.5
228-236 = 22.9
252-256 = 47.3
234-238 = 26.2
